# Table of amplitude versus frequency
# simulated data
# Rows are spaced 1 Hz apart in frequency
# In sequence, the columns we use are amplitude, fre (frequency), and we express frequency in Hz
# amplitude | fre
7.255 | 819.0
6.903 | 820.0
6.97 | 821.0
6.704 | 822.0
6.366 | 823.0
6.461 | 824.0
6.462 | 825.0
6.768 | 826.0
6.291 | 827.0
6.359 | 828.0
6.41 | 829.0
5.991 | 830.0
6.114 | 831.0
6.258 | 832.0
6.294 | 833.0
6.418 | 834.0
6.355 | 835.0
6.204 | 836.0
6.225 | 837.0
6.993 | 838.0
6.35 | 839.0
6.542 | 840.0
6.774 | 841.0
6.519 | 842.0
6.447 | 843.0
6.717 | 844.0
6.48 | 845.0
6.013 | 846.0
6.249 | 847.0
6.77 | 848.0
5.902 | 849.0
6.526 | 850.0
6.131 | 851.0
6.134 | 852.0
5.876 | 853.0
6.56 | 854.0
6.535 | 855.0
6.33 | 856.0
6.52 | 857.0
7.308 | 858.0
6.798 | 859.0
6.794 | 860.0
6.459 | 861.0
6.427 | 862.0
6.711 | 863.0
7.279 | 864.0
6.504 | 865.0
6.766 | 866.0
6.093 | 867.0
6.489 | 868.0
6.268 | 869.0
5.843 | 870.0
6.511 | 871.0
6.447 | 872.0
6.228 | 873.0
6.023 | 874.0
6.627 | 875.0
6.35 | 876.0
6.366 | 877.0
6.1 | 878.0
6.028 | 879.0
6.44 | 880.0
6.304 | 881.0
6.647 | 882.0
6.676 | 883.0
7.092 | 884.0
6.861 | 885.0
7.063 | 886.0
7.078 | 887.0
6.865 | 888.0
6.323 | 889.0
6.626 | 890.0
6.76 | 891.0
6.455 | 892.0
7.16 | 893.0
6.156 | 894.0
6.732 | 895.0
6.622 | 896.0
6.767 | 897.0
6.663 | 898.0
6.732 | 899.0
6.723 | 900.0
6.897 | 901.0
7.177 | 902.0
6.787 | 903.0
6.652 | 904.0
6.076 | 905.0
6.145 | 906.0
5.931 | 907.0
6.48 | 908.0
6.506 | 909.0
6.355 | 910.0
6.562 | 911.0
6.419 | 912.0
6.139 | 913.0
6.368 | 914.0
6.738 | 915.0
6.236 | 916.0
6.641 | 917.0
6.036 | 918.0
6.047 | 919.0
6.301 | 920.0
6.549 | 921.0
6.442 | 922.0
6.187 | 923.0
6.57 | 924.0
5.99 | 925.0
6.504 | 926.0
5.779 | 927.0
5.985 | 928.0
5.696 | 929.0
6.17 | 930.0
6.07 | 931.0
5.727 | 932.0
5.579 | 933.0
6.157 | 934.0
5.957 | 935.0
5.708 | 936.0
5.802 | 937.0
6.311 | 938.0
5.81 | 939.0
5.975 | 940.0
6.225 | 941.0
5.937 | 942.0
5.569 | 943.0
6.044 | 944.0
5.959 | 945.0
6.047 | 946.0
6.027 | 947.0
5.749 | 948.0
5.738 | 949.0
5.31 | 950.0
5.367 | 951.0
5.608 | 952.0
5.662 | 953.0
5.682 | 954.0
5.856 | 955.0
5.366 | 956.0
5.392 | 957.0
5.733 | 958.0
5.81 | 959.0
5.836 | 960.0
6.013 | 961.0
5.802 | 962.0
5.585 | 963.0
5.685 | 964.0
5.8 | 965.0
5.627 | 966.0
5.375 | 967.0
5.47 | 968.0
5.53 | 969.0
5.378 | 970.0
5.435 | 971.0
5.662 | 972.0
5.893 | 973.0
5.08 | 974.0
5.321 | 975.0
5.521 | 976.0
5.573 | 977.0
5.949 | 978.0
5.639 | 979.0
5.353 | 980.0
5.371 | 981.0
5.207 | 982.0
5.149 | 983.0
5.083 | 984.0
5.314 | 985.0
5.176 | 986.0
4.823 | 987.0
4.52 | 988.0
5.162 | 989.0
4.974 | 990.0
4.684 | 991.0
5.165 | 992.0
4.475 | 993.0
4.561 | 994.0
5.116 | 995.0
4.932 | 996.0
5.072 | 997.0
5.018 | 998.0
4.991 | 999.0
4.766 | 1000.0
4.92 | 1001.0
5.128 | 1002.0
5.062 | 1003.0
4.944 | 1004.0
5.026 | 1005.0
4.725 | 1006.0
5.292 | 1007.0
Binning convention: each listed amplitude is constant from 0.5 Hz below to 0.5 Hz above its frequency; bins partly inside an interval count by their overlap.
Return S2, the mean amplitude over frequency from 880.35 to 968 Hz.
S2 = 6.19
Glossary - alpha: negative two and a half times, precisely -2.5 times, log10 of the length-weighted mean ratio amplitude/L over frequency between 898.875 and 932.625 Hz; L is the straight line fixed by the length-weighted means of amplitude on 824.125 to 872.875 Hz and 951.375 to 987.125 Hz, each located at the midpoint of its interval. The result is -0.071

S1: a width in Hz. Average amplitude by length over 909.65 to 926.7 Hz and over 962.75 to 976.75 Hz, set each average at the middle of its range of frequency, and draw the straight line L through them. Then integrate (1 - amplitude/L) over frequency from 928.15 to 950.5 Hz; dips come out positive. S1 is 0.4 Hz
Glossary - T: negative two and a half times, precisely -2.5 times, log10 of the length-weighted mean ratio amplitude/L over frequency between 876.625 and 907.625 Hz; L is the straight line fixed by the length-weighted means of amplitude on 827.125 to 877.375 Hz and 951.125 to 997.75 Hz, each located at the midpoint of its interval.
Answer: -0.09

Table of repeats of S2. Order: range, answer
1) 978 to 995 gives 5.07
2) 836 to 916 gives 6.52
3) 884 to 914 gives 6.61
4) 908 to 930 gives 6.29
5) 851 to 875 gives 6.47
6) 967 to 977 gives 5.48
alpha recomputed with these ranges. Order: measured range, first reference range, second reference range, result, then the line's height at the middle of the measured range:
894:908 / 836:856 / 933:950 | -0.080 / 6.12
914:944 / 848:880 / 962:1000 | -0.058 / 5.78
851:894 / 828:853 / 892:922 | -0.018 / 6.43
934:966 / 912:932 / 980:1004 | -0.011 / 5.73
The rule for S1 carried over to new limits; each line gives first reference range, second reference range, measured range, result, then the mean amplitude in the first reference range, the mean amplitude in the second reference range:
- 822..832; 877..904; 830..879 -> 0.6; 6.37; 6.68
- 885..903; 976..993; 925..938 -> 0.3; 6.76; 5.18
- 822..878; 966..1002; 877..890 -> -1.0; 6.43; 5.2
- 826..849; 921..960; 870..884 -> -0.4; 6.4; 5.89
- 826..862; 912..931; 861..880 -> -0.1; 6.42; 6.24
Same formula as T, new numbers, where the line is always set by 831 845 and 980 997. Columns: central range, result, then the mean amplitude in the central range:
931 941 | -0.08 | 5.92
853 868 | -0.06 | 6.62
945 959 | -0.06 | 5.67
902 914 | -0.11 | 6.4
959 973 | -0.09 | 5.65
